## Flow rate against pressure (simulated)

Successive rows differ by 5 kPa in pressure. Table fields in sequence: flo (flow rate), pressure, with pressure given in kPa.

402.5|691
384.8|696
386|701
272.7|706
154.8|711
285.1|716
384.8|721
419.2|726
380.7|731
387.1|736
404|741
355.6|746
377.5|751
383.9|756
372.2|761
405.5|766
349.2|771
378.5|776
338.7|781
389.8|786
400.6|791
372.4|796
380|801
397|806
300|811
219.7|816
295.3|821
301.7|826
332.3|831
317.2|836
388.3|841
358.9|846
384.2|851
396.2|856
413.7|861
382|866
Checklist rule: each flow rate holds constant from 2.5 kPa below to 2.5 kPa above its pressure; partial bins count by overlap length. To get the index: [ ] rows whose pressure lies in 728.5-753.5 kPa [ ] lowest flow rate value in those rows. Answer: 355.6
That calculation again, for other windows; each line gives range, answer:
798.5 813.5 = 300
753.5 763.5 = 372.2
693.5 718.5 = 154.8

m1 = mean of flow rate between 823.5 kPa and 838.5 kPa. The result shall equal 317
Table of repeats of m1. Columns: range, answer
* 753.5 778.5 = 378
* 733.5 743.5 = 396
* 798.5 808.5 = 388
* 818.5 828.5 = 298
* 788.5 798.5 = 386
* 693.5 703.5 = 385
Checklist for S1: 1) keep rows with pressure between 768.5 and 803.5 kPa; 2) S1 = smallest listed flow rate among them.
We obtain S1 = 338.7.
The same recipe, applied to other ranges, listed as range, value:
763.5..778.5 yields 349.2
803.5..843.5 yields 219.7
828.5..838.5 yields 317.2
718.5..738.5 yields 380.7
